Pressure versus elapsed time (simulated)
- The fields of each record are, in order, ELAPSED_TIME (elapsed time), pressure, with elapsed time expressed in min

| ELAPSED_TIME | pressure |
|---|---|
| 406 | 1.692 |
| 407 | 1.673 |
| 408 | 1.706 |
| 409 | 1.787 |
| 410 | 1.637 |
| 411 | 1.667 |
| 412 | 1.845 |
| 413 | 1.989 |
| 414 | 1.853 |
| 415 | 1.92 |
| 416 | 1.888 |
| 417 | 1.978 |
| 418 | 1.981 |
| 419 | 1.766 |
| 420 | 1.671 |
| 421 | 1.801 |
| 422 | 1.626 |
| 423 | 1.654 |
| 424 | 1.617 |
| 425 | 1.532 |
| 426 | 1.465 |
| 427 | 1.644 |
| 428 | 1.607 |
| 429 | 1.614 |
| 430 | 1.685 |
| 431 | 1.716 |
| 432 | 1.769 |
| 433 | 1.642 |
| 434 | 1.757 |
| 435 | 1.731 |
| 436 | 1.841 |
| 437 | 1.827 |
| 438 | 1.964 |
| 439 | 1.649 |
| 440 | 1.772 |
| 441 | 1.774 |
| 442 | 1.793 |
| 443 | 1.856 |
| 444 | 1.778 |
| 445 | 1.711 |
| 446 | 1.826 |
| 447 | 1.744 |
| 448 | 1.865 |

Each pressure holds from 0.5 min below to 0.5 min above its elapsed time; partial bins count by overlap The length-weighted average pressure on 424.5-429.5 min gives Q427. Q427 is 1.57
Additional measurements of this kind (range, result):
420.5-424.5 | 1.67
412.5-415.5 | 1.92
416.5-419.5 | 1.91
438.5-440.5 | 1.71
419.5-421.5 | 1.74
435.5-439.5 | 1.82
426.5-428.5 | 1.63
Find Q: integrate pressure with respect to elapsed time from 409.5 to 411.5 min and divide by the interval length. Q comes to 1.65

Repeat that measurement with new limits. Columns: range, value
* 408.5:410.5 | 1.71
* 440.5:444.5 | 1.8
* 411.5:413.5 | 1.92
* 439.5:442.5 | 1.78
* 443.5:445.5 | 1.74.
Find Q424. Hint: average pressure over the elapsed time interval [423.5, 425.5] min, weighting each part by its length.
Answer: 1.57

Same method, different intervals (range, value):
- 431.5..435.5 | 1.72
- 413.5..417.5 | 1.91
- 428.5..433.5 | 1.69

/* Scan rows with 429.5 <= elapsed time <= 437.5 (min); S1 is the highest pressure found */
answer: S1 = 1.841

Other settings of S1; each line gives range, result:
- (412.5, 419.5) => 1.989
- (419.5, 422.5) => 1.801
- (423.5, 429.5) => 1.644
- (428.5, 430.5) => 1.685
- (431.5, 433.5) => 1.769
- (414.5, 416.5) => 1.92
